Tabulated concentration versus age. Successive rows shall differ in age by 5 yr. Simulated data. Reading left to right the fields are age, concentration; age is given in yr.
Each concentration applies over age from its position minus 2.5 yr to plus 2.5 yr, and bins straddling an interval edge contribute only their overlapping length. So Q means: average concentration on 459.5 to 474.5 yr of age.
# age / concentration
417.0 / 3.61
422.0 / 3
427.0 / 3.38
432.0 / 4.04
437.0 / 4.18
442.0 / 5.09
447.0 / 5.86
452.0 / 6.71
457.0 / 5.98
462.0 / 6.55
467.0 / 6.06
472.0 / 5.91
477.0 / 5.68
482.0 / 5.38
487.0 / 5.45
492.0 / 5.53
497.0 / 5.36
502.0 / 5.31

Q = 6.17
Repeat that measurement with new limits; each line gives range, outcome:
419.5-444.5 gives 3.94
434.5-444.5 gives 4.63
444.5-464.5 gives 6.28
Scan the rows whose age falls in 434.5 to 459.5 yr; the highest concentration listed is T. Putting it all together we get 6.71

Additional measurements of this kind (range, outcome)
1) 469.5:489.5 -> 5.91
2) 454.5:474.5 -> 6.55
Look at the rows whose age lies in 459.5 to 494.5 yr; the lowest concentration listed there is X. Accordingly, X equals 5.38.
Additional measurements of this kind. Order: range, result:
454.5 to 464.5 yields 5.98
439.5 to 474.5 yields 5.09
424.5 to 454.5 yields 3.38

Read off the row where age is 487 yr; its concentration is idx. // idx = 5.45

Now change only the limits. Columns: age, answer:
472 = 5.91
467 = 6.06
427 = 3.38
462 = 6.55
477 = 5.68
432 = 4.04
